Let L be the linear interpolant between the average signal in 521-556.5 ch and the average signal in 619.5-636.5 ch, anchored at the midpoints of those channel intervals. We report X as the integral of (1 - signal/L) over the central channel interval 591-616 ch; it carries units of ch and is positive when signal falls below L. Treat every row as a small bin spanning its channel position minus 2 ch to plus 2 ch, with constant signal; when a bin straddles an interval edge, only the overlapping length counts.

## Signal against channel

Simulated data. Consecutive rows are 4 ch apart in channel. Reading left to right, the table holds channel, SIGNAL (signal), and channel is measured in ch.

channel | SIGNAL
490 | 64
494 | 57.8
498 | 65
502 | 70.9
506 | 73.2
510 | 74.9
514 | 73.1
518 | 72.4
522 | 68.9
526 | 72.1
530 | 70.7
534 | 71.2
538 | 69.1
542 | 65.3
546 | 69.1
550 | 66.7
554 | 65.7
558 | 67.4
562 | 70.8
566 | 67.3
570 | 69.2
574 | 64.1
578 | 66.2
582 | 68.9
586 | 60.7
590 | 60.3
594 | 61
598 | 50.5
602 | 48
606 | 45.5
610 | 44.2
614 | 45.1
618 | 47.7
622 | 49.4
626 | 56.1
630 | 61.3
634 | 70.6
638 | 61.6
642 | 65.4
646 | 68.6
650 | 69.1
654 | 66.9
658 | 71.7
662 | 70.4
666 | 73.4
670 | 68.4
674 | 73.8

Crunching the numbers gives 5.0 ch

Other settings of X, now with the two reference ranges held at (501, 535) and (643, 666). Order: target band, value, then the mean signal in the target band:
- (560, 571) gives 0.31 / 69.1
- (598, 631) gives 9.81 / 49.4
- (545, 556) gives 0.68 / 67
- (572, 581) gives 0.68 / 65.6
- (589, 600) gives 2.12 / 57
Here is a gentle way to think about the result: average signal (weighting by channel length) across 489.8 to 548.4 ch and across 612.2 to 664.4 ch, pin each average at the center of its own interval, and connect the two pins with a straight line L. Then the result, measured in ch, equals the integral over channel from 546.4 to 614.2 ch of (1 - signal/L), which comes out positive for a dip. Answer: 5.1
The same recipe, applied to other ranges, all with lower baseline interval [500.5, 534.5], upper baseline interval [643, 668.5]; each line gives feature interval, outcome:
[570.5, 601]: 4.0 ch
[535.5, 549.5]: 0.7 ch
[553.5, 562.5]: 0.4 ch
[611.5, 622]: 3.5 ch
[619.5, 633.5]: 2.7 ch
